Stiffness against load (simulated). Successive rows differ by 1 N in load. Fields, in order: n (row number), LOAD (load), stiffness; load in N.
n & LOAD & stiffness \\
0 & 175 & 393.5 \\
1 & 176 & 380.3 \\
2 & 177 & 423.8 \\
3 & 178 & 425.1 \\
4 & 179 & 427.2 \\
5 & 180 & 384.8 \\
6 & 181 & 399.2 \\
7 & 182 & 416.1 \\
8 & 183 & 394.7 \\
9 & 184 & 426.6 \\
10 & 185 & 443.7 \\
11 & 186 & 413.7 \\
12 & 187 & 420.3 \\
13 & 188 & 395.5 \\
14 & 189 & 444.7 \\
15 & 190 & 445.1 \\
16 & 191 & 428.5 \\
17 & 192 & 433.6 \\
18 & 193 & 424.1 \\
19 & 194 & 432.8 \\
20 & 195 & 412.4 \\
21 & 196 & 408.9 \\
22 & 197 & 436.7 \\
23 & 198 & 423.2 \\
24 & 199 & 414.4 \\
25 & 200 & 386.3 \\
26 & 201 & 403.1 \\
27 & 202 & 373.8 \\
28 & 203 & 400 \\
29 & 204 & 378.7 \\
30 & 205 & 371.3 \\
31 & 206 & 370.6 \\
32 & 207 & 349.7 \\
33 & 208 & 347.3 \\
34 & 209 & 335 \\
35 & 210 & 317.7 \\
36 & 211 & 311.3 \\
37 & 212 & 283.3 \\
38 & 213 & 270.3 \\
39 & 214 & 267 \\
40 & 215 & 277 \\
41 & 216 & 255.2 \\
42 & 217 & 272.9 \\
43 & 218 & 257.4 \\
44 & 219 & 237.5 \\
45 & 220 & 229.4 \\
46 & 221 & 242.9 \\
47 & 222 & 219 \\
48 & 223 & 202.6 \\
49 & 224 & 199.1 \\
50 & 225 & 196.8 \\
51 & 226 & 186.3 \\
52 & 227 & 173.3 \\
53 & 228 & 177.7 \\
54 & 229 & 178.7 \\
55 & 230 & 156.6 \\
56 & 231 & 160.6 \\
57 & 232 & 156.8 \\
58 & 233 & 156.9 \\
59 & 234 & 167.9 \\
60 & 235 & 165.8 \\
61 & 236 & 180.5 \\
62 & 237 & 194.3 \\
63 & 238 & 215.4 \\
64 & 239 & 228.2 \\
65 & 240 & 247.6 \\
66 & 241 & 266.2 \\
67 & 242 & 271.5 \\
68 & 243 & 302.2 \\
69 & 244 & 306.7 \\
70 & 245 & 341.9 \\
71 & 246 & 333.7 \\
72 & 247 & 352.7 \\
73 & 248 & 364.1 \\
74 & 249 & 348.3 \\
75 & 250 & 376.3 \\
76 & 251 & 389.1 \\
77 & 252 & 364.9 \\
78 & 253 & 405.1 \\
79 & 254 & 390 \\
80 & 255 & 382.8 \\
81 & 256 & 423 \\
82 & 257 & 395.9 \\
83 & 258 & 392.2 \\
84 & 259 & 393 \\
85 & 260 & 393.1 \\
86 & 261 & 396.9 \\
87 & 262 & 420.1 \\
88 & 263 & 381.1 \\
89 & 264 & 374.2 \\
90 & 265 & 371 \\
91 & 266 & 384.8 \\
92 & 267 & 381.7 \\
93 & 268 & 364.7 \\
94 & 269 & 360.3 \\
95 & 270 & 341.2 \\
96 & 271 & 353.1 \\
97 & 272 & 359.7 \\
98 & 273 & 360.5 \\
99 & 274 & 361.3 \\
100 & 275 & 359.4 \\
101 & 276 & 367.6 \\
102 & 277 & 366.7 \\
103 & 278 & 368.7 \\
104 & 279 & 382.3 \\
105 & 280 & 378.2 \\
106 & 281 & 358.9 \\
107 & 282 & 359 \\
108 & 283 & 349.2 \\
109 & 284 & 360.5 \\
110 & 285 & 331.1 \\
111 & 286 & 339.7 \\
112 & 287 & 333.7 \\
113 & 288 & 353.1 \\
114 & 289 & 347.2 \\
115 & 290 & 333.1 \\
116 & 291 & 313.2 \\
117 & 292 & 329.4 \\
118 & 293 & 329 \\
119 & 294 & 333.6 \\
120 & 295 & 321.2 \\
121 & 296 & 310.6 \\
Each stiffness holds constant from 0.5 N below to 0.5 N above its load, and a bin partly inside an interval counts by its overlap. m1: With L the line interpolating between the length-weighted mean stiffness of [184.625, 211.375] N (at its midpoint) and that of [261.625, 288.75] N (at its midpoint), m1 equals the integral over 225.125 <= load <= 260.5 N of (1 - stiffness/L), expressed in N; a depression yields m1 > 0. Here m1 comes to 8.8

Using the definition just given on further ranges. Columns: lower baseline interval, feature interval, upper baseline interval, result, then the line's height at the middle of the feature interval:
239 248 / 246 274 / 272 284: -3.9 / 332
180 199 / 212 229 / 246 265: 7.4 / 404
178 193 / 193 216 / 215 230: -3.2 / 315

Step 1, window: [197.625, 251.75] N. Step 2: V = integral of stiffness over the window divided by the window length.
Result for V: 278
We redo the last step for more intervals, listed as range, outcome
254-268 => 391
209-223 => 265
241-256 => 352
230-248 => 239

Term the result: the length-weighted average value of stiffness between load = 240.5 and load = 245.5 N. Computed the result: 298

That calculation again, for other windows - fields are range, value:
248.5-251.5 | 371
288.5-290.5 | 340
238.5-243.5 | 263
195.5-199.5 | 421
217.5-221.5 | 242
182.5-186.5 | 420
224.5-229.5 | 183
